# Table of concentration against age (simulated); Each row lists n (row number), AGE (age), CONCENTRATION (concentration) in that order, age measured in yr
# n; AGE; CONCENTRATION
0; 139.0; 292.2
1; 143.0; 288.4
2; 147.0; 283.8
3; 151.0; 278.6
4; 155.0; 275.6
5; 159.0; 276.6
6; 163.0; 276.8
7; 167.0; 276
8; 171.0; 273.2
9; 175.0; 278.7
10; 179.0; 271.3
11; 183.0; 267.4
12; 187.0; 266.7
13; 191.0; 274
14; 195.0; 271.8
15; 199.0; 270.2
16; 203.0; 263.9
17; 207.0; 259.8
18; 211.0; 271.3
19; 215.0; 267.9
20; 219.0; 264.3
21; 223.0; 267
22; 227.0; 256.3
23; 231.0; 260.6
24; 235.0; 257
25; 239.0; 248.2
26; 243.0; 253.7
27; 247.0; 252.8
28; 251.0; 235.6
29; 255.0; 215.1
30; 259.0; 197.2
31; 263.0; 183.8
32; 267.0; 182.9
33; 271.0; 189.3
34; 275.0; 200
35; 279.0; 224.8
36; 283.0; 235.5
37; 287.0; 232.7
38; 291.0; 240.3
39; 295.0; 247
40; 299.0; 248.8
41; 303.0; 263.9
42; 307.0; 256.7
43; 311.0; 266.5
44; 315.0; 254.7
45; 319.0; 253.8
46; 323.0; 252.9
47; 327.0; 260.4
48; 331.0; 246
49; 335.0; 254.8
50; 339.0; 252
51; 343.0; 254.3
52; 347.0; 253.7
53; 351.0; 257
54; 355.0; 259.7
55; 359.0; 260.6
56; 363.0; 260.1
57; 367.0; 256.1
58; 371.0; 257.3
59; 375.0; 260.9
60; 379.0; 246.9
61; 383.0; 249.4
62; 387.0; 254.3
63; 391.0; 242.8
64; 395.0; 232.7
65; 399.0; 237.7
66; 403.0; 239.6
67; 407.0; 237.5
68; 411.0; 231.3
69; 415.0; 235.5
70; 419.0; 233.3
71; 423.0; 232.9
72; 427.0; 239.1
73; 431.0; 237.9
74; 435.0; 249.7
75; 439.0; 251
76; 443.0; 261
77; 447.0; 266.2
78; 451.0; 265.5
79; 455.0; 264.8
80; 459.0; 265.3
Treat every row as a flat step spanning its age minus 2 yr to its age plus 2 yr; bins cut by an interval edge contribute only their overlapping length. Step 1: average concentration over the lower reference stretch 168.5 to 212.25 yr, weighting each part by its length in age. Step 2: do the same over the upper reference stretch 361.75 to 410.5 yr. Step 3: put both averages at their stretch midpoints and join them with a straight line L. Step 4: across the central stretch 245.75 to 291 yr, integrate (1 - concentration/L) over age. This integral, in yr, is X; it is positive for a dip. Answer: 8.1 yr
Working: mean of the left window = 270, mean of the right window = 247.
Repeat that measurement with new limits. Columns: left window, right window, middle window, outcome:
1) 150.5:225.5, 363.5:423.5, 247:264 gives 3.08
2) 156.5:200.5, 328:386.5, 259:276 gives 4.81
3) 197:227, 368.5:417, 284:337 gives 0.40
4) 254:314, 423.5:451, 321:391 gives -4.98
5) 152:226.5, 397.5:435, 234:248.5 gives 0.56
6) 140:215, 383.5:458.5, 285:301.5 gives 1.11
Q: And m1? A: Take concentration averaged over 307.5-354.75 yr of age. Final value 255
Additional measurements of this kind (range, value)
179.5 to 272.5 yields 248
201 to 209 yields 262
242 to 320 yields 231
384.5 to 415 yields 239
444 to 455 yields 265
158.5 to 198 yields 273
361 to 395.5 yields 252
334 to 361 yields 256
